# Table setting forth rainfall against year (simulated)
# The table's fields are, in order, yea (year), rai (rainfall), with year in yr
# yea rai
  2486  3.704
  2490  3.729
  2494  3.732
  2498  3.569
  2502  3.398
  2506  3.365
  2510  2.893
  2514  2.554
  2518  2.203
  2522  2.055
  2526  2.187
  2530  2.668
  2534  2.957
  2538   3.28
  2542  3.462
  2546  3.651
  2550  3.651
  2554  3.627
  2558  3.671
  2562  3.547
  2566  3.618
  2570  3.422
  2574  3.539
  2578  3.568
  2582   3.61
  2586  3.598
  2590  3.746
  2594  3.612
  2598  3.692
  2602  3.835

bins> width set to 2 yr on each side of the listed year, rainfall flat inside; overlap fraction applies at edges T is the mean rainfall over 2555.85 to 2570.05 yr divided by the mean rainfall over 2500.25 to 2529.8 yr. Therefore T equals 1.3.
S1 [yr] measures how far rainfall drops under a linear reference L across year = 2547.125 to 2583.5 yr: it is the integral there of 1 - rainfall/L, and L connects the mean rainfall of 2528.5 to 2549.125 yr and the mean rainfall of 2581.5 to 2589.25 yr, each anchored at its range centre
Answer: -1.3 yr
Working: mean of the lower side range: 3.24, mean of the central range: 3.58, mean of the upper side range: 3.63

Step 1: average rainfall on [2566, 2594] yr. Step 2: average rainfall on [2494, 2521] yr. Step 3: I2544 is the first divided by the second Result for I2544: 1.19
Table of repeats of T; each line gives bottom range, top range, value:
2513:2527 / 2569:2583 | 1.58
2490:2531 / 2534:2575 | 1.21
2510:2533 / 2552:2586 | 1.48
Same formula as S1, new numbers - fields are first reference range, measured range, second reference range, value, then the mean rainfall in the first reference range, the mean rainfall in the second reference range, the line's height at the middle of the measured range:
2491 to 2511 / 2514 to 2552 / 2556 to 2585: 6.69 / 3.43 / 3.57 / 3.5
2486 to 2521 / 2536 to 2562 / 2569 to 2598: -1.05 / 3.18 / 3.6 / 3.42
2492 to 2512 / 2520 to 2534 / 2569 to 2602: 4.31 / 3.39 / 3.62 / 3.46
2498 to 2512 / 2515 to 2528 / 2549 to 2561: 4.64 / 3.27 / 3.64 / 3.39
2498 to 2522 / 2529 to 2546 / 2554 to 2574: 0.26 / 2.87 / 3.57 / 3.23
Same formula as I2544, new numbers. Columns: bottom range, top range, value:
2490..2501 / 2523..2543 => 0.78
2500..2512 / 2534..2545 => 1.03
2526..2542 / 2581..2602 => 1.25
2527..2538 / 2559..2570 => 1.25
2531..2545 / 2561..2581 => 1.10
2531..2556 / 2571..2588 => 1.05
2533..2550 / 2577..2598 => 1.07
